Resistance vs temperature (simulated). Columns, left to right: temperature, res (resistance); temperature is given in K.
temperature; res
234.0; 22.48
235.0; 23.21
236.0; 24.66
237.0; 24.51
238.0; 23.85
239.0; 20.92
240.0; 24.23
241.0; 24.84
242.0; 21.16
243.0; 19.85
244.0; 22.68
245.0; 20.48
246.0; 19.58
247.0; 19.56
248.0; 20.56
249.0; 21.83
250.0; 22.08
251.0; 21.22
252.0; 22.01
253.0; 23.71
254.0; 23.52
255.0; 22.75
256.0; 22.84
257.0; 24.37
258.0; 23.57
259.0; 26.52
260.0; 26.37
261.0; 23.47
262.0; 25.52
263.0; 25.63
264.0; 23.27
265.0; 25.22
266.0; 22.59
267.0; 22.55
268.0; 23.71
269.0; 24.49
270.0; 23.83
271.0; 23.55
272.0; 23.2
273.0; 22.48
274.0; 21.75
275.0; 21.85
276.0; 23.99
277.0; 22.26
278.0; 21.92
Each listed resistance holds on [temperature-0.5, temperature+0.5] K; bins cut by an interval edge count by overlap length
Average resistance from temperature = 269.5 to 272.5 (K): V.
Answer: 23.5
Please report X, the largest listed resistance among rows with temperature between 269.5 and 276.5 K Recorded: 23.99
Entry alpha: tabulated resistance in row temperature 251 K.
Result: 21.22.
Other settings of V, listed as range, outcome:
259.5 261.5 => 24.9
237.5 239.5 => 22.4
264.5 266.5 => 23.9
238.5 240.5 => 22.6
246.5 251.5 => 21.1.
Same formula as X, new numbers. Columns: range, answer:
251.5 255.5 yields 23.71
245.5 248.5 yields 20.56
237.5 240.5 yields 24.23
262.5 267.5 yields 25.63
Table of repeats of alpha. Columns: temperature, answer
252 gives 22.01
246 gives 19.58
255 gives 22.75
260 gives 26.37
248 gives 20.56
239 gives 20.92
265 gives 25.22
